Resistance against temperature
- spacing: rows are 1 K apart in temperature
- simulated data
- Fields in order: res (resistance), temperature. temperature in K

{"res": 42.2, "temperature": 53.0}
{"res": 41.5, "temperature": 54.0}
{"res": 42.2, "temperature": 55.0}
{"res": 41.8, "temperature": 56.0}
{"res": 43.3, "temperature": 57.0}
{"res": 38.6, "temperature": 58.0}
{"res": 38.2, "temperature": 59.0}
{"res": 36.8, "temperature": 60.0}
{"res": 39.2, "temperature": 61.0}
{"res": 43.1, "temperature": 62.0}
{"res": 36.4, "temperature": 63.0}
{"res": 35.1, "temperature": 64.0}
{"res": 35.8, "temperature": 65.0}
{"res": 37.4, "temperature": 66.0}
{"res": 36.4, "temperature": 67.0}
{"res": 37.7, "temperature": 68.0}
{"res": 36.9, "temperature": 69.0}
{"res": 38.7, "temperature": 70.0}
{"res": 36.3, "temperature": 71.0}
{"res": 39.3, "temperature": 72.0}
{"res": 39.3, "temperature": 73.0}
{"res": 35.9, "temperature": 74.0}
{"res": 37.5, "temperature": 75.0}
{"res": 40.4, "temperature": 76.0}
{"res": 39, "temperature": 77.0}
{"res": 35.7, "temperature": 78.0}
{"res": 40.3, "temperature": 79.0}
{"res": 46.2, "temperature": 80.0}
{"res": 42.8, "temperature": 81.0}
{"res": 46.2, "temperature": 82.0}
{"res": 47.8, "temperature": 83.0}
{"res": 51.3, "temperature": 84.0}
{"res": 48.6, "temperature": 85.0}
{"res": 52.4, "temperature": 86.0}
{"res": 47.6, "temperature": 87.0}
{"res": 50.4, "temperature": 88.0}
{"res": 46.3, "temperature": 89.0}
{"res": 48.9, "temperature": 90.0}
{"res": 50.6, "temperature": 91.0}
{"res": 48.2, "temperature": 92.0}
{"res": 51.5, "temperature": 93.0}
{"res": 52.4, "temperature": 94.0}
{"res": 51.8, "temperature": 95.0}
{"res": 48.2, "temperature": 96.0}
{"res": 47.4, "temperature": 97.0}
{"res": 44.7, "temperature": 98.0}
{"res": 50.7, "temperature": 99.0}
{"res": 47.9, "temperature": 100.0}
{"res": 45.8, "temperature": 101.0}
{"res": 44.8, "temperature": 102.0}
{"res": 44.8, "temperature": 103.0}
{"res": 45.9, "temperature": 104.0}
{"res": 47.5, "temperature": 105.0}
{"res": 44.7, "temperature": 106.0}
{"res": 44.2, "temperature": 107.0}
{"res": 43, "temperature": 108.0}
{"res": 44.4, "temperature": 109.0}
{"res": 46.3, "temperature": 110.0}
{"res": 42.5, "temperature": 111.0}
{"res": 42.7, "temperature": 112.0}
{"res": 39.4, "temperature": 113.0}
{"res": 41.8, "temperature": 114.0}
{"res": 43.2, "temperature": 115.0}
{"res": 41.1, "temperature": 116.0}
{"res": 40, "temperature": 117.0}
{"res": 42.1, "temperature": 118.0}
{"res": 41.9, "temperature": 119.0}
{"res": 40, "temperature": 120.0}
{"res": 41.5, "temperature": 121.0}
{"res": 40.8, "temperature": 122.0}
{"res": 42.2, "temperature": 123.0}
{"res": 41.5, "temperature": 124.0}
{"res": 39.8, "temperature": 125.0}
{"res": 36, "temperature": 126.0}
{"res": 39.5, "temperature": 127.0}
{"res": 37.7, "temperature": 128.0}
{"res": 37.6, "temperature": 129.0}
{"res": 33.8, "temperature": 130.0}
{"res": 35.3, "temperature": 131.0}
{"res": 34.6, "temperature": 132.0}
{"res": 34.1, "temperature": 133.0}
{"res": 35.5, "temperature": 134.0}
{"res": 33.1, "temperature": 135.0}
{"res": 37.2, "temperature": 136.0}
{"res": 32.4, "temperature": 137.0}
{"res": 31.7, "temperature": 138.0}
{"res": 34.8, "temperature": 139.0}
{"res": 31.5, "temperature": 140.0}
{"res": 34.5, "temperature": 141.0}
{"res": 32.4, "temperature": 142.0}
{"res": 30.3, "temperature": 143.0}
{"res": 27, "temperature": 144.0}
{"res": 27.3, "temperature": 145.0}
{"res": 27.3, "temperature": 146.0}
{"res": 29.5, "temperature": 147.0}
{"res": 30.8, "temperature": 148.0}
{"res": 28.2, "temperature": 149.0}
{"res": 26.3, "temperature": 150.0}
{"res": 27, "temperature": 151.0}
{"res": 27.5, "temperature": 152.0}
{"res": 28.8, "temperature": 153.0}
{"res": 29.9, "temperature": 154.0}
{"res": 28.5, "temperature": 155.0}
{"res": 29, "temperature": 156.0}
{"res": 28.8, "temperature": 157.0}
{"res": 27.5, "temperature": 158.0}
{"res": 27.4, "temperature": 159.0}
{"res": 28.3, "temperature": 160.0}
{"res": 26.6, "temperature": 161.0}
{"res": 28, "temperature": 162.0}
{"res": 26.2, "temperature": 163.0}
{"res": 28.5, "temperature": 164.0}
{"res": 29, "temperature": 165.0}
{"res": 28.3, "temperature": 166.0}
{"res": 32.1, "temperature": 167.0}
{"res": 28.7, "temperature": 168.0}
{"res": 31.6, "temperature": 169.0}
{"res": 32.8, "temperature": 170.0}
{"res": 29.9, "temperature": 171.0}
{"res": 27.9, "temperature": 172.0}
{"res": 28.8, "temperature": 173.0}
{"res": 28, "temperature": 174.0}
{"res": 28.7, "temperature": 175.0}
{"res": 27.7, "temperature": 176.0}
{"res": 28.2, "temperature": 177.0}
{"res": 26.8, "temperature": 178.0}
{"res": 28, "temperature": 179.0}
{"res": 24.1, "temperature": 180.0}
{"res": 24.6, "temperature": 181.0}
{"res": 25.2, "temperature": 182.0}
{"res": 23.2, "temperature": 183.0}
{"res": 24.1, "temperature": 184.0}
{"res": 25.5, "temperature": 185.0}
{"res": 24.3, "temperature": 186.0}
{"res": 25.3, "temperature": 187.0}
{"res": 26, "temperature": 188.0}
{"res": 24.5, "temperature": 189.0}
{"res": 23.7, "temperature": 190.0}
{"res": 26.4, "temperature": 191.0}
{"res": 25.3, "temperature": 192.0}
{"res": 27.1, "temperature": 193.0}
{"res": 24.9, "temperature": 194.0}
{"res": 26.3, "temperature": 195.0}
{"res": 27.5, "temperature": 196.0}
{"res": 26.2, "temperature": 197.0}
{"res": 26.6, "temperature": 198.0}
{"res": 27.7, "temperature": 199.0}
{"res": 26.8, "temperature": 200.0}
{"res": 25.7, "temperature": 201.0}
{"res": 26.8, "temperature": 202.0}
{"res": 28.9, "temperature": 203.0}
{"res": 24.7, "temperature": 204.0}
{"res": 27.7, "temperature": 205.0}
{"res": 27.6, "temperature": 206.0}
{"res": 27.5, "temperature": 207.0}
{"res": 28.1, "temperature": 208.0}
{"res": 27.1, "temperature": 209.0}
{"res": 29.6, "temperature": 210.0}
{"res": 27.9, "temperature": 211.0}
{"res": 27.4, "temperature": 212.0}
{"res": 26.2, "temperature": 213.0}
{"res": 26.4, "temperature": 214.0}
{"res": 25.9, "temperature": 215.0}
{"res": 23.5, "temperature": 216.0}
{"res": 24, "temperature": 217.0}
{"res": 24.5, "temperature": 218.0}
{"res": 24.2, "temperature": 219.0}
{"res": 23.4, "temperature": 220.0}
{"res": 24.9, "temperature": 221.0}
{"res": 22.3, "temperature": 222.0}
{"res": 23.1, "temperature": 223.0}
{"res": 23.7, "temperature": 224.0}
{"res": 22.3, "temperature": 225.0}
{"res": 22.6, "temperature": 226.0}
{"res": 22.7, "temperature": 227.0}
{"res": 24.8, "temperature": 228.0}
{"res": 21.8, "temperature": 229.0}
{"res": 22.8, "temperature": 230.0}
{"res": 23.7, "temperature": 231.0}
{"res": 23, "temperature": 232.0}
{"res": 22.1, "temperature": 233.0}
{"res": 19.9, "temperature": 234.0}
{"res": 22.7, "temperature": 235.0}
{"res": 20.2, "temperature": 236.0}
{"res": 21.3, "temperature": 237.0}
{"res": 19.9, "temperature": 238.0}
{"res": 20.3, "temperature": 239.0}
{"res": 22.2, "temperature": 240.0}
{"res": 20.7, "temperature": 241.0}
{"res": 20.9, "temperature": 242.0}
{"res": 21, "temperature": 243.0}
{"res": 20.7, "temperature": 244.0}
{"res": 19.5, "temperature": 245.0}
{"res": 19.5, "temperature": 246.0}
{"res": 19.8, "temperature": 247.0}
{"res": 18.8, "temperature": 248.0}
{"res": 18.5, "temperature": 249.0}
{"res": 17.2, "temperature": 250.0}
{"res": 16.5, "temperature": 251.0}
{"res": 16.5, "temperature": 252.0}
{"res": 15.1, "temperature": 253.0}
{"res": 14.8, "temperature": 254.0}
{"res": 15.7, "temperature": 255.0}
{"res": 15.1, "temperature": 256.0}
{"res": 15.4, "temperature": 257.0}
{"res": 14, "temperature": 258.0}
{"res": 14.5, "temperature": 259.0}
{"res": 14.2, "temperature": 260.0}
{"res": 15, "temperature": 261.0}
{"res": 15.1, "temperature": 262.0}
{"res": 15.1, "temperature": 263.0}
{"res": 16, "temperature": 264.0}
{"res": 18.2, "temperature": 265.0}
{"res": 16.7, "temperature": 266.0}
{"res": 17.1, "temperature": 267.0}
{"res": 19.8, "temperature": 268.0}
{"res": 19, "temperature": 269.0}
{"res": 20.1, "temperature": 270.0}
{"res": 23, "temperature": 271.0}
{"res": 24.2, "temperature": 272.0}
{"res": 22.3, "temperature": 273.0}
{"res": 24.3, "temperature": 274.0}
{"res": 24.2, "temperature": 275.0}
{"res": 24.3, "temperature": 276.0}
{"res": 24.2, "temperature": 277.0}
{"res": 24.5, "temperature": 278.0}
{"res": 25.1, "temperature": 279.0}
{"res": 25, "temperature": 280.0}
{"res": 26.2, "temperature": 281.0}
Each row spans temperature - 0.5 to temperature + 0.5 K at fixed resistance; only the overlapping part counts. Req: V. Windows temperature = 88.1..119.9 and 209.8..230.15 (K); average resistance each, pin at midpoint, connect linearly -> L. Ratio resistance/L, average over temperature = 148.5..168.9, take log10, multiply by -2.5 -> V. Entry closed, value 0.25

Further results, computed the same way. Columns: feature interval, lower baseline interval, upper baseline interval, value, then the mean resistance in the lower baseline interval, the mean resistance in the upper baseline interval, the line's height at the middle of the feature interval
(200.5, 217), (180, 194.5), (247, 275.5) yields -0.17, 25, 17.8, 22.9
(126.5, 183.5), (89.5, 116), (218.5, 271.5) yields 0.21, 46.2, 19.6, 36.4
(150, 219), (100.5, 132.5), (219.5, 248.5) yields 0.10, 41.5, 21.7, 30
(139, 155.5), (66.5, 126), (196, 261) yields 0.21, 43.8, 22.3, 35.5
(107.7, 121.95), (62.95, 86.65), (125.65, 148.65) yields -0.17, 40.7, 33.2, 35.9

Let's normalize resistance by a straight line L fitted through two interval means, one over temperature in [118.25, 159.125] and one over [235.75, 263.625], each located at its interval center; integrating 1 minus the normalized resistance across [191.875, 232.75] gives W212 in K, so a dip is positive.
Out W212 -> -4.4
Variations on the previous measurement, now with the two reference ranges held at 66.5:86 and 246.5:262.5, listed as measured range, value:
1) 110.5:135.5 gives -3.3 K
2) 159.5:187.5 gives -0.1 K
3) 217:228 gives -1.6 K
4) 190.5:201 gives -0.9 K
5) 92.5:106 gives -3.5 K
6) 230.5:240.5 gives -1.5 K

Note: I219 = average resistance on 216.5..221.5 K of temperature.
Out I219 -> 24.2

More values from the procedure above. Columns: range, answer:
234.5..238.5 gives 21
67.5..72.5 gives 37.8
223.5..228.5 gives 23.2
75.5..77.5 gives 39.7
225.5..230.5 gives 22.9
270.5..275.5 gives 23.6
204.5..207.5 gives 27.6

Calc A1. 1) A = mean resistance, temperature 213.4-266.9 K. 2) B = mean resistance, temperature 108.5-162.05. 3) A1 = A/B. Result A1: 0.6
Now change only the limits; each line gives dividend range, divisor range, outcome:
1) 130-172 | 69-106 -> 0.67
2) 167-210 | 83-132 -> 0.61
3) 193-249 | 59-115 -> 0.55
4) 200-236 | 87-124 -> 0.55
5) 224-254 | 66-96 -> 0.47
